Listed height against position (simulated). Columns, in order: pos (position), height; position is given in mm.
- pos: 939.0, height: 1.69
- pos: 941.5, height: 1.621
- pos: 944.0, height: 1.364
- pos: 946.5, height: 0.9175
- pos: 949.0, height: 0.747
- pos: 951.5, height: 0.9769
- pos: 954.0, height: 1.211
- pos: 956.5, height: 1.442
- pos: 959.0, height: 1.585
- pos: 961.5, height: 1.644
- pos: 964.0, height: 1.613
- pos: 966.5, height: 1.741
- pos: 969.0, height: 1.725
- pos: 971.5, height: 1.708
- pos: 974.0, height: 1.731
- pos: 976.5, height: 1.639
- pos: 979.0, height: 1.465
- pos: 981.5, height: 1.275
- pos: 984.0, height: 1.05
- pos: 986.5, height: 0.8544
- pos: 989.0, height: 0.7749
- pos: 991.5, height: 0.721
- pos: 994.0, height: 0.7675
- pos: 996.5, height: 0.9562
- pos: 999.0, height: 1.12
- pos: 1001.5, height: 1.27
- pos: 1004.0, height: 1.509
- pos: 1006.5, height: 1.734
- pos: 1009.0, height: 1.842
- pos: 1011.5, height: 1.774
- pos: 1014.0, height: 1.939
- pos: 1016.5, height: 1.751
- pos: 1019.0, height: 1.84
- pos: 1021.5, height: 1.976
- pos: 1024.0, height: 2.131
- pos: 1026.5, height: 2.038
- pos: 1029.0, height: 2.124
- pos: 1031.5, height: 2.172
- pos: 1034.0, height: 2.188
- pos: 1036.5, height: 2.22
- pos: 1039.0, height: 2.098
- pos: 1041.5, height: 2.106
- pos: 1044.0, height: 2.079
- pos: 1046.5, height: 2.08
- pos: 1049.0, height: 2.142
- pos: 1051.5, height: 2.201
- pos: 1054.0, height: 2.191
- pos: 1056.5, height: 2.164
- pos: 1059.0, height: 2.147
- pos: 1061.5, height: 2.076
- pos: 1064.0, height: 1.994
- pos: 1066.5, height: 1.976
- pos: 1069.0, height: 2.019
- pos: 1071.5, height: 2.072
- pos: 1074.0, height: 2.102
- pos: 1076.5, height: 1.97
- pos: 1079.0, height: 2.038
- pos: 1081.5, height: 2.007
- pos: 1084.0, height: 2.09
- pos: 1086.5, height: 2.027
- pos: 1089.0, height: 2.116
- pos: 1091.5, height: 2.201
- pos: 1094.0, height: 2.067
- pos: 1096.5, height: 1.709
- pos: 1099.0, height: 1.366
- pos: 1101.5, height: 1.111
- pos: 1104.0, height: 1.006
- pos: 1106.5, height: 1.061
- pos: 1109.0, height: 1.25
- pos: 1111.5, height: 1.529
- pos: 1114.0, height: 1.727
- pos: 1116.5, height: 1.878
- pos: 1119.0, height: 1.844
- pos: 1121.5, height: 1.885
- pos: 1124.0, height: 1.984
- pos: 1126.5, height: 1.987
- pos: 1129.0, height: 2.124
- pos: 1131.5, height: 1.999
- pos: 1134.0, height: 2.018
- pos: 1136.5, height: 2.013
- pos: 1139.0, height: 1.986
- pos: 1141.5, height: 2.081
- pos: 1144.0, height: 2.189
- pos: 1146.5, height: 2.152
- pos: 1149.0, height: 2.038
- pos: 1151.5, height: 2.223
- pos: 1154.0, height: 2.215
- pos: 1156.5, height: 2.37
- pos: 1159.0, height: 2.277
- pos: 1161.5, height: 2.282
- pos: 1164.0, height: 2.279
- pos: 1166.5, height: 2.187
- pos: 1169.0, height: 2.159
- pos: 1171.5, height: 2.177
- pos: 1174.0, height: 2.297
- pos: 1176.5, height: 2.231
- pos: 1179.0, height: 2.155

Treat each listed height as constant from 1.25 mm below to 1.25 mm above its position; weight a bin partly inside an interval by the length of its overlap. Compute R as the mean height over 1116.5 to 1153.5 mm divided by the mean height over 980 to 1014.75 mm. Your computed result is 1.6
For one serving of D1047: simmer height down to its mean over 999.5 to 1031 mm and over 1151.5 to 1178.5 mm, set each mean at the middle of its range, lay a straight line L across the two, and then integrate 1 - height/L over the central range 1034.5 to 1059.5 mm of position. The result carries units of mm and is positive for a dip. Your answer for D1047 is -3.1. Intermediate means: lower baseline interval 1.82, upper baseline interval 2.24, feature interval 2.14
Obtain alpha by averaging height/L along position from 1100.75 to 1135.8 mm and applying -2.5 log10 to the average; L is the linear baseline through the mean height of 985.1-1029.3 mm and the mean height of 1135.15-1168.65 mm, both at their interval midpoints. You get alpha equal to 0.200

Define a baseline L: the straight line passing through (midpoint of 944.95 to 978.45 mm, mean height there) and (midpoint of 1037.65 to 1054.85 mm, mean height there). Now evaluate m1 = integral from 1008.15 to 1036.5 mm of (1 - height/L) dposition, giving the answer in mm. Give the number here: -0.8 mm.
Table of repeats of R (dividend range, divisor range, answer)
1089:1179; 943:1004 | 1.54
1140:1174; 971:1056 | 1.30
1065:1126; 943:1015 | 1.33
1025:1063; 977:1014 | 1.70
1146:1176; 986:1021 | 1.62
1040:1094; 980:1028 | 1.45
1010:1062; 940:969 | 1.51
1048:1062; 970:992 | 1.70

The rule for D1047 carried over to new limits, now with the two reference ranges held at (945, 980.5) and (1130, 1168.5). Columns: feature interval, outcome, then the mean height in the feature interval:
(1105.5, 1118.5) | 3.2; 1.52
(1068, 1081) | -1.2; 2.04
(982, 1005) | 8.2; 1.01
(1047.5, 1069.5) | -3.7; 2.1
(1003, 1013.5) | -0.8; 1.74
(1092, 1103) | 2.0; 1.59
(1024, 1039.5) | -4.0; 2.14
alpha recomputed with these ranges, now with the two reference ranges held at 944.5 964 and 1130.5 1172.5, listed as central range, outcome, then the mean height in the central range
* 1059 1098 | -0.12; 2.03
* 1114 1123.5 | 0.08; 1.86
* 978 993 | 0.34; 1.01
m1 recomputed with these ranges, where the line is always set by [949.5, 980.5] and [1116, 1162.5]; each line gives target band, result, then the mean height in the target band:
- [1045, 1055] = -1.99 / 2.15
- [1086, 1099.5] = -0.05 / 1.94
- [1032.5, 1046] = -2.89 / 2.14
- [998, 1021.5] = 0.02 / 1.67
